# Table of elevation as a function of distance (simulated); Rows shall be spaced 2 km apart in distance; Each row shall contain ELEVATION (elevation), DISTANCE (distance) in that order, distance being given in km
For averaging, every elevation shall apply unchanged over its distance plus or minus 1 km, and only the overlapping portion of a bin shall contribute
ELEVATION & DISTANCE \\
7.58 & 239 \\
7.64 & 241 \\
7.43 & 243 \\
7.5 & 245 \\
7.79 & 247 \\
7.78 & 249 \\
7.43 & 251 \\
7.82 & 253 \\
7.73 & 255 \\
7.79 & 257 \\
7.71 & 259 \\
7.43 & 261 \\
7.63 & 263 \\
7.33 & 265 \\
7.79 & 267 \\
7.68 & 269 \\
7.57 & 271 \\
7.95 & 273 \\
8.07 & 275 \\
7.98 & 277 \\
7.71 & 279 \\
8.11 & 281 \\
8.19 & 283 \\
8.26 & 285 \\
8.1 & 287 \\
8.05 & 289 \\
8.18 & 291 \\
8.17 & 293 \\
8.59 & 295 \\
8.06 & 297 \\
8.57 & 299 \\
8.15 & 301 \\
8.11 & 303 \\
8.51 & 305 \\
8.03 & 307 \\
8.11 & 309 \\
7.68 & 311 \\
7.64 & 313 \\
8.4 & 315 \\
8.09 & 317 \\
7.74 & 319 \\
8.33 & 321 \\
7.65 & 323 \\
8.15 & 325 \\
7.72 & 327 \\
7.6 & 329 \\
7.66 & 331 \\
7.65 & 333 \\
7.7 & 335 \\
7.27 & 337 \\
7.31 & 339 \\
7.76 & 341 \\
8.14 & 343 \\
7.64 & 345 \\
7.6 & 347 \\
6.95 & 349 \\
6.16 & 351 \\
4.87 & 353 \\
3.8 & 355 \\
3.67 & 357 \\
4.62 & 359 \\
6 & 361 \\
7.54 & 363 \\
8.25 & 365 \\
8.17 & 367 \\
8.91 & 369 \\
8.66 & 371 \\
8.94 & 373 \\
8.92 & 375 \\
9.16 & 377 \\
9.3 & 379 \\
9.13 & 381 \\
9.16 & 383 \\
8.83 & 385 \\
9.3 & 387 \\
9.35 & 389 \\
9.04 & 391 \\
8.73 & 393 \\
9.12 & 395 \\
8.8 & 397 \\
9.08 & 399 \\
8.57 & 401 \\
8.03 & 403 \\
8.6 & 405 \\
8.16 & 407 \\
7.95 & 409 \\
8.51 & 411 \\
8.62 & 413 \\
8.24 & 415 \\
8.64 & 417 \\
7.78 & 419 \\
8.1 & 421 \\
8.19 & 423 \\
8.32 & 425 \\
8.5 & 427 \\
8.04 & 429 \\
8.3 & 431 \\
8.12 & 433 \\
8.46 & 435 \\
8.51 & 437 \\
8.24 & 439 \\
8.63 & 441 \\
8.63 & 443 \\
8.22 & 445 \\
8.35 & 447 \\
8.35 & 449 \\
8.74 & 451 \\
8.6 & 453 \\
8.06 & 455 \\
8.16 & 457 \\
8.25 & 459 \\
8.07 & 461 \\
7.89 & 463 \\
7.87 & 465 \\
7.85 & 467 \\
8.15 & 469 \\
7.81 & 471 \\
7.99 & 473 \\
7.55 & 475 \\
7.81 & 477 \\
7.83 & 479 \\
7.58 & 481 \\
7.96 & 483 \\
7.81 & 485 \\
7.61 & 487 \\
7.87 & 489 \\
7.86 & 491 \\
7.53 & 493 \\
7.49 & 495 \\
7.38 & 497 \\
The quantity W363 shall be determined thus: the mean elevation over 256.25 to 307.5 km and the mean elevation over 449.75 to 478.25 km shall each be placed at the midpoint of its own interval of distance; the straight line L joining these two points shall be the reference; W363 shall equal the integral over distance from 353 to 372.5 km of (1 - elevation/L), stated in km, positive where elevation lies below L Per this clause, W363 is 3.5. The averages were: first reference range 7.99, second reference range 8.06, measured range 6.59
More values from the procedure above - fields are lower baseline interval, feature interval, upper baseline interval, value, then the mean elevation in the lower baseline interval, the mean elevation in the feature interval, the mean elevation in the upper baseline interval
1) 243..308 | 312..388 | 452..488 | 2.74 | 7.92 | 7.64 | 7.94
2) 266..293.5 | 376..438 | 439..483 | -4.05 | 7.98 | 8.6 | 8.11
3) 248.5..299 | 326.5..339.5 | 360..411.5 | 1.13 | 7.9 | 7.56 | 8.62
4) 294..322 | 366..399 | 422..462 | -2.89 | 8.14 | 8.97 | 8.34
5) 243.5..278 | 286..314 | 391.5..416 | -0.73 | 7.7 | 8.14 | 8.54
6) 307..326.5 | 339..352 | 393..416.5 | 1.25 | 7.97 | 7.37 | 8.53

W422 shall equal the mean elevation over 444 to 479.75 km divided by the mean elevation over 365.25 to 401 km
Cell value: 0.90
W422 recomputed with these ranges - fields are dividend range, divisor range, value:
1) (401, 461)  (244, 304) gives 1.05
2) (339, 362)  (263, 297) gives 0.77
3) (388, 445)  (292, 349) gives 1.07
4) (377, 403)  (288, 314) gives 1.11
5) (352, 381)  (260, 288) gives 0.93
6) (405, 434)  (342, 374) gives 1.20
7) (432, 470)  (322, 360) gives 1.21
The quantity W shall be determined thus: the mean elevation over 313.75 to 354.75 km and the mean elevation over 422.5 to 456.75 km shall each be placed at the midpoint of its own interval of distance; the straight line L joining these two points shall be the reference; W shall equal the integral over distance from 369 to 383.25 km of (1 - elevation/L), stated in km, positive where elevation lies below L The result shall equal -2.2 km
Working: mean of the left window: 7.45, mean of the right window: 8.37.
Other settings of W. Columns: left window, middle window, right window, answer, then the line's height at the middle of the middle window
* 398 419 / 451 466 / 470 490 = -0.4 km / 7.97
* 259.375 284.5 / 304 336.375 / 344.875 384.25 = -1.4 km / 7.58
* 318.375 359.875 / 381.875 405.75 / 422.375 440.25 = -3.5 km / 7.75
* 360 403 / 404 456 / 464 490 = -0.6 km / 8.25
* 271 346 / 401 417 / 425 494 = -0.6 km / 8.05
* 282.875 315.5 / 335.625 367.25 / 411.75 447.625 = 6.3 km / 8.23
